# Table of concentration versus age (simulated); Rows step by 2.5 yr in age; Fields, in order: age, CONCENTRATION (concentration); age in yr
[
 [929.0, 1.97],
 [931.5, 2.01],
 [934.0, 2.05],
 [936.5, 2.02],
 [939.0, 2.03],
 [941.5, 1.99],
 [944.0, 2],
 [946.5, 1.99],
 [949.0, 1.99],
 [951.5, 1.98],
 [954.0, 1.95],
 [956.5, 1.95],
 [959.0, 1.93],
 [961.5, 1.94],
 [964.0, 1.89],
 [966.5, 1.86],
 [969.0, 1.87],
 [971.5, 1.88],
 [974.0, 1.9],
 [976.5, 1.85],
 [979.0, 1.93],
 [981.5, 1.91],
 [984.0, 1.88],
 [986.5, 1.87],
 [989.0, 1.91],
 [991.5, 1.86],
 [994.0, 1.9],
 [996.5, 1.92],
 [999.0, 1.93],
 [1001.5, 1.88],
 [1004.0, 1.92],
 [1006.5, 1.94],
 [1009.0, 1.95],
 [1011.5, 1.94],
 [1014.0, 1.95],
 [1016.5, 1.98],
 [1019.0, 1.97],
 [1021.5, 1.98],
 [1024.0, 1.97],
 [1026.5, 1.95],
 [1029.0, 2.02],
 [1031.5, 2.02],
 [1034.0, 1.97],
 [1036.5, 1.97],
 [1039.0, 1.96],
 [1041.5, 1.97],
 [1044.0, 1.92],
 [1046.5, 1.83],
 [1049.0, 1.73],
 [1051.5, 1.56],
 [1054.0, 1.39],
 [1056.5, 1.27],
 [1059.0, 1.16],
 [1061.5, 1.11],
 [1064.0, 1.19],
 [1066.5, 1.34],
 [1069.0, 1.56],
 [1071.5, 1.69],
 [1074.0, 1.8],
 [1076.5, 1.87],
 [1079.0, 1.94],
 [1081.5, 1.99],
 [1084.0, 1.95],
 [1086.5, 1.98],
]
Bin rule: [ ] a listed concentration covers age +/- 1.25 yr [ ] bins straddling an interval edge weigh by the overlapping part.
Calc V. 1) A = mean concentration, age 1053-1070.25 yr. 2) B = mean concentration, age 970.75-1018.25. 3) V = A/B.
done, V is 0.67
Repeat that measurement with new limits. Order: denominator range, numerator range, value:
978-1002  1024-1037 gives 1.05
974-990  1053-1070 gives 0.68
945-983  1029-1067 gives 0.86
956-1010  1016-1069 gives 0.90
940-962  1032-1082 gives 0.84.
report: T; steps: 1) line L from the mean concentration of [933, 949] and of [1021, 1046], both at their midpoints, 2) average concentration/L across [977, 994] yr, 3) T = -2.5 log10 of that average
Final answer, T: 0.06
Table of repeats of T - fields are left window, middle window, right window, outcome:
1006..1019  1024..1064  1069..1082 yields 0.11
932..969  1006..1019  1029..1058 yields -0.06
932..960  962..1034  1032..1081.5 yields -0.05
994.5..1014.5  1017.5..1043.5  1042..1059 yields -0.14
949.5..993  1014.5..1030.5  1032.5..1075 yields -0.15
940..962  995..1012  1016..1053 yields 0.01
